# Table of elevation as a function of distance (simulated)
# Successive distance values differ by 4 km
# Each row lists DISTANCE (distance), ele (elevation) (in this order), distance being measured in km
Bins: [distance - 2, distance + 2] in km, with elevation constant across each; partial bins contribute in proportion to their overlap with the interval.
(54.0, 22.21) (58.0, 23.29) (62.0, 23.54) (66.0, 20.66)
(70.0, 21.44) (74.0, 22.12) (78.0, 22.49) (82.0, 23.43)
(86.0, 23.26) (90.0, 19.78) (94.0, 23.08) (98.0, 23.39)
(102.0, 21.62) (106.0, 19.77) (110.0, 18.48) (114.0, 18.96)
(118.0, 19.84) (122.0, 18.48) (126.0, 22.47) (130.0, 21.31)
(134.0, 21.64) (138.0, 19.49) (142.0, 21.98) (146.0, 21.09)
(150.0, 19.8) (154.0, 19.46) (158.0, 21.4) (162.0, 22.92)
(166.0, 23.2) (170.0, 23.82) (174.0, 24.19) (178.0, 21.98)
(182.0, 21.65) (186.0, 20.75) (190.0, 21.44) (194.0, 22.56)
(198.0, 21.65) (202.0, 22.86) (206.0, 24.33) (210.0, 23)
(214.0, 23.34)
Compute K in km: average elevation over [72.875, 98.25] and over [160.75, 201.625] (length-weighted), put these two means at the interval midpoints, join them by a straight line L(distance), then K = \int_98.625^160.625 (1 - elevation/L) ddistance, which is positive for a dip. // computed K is 5.4 km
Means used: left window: 22.5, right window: 22.4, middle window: 20.5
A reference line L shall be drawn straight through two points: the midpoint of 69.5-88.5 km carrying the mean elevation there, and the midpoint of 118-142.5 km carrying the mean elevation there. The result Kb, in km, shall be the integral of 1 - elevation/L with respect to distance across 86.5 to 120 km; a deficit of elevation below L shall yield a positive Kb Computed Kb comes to 1.5 km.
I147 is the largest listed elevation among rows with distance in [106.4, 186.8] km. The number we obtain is 24.19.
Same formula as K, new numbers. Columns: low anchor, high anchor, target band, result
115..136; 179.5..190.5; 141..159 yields 0.24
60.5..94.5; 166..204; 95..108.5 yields 0.37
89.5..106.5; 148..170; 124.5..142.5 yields 0.32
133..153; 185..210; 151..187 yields -1.05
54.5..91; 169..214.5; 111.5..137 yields 2.32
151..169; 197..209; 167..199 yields 0.19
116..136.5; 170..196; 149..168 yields 0.13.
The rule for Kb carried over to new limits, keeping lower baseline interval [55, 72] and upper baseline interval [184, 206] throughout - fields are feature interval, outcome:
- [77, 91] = -0.12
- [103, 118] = 1.92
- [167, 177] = -0.73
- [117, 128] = 0.92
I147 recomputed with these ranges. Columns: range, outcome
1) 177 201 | 22.56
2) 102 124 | 21.62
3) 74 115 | 23.43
